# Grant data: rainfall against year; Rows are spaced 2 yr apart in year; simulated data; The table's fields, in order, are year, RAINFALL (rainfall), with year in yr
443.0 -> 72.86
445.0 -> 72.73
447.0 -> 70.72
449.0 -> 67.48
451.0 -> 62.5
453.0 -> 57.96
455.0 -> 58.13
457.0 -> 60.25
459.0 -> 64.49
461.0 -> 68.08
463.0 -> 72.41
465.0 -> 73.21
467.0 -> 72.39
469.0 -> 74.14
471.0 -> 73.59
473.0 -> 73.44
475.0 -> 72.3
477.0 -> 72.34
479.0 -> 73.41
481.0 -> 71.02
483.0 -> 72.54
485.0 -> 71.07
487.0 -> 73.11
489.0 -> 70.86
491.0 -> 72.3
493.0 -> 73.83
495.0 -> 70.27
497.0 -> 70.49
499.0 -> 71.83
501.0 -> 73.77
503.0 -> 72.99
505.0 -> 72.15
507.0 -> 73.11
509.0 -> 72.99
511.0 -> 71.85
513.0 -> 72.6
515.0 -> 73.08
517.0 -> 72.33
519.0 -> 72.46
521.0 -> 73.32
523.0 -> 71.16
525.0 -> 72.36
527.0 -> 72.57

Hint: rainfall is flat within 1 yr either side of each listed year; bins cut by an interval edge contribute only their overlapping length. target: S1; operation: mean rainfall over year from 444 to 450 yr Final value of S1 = 70.3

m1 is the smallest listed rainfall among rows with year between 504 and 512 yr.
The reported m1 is 71.85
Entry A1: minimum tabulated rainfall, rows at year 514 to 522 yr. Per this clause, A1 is 72.33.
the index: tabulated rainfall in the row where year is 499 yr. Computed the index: 71.83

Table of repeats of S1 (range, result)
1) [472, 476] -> 72.9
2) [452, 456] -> 58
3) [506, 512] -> 72.6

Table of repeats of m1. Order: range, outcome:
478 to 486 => 71.02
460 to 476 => 68.08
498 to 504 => 71.83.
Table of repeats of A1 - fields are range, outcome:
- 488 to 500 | 70.27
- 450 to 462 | 57.96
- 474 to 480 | 72.3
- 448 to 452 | 62.5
